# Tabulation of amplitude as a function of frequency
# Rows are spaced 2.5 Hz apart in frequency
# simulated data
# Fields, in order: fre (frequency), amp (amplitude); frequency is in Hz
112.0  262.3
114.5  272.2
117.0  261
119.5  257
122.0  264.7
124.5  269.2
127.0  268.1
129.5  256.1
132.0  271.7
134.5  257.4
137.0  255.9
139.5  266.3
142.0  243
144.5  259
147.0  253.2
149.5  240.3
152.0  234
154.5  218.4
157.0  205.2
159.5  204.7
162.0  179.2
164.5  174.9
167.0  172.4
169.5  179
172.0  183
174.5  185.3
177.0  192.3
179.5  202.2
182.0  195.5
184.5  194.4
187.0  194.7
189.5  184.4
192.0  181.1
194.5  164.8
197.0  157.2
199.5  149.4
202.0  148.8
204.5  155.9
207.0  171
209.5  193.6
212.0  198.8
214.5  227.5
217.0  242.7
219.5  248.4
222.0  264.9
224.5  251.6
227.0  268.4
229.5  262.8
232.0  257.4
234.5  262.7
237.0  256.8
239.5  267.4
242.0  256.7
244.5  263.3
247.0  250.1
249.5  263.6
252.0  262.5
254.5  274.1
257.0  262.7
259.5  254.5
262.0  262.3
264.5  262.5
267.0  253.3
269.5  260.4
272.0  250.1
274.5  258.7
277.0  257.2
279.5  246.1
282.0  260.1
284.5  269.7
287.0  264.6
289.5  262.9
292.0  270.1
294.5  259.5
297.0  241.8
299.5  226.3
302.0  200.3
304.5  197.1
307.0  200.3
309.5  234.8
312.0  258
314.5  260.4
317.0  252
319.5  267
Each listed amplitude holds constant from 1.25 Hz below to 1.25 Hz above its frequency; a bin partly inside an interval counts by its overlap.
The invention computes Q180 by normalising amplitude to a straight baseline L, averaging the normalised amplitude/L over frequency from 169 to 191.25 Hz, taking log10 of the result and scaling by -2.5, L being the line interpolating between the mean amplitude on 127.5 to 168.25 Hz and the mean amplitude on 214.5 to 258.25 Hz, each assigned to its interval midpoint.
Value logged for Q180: 0.26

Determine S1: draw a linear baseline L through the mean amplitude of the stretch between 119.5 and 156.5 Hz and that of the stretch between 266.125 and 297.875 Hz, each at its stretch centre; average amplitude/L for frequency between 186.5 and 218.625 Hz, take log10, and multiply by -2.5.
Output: 0.36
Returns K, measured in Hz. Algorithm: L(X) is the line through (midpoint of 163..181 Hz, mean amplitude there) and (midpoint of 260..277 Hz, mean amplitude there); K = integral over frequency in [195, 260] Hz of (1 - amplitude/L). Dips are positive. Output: -1.3 Hz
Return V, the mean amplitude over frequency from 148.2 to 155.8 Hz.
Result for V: 231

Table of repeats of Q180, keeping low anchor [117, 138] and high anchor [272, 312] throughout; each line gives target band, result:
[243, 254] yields -0.05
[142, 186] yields 0.25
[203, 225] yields 0.17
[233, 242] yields -0.05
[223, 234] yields -0.04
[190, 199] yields 0.46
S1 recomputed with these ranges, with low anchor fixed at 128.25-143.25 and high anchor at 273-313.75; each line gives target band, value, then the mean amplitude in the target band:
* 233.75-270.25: -0.05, 261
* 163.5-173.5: 0.39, 178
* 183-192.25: 0.32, 190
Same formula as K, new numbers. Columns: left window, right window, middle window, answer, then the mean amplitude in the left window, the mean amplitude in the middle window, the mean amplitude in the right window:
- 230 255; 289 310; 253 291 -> -2.2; 261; 260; 231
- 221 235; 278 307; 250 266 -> -0.6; 261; 263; 243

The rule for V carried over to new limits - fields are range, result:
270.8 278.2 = 255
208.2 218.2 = 215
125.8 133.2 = 265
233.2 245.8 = 261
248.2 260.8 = 263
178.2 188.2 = 197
